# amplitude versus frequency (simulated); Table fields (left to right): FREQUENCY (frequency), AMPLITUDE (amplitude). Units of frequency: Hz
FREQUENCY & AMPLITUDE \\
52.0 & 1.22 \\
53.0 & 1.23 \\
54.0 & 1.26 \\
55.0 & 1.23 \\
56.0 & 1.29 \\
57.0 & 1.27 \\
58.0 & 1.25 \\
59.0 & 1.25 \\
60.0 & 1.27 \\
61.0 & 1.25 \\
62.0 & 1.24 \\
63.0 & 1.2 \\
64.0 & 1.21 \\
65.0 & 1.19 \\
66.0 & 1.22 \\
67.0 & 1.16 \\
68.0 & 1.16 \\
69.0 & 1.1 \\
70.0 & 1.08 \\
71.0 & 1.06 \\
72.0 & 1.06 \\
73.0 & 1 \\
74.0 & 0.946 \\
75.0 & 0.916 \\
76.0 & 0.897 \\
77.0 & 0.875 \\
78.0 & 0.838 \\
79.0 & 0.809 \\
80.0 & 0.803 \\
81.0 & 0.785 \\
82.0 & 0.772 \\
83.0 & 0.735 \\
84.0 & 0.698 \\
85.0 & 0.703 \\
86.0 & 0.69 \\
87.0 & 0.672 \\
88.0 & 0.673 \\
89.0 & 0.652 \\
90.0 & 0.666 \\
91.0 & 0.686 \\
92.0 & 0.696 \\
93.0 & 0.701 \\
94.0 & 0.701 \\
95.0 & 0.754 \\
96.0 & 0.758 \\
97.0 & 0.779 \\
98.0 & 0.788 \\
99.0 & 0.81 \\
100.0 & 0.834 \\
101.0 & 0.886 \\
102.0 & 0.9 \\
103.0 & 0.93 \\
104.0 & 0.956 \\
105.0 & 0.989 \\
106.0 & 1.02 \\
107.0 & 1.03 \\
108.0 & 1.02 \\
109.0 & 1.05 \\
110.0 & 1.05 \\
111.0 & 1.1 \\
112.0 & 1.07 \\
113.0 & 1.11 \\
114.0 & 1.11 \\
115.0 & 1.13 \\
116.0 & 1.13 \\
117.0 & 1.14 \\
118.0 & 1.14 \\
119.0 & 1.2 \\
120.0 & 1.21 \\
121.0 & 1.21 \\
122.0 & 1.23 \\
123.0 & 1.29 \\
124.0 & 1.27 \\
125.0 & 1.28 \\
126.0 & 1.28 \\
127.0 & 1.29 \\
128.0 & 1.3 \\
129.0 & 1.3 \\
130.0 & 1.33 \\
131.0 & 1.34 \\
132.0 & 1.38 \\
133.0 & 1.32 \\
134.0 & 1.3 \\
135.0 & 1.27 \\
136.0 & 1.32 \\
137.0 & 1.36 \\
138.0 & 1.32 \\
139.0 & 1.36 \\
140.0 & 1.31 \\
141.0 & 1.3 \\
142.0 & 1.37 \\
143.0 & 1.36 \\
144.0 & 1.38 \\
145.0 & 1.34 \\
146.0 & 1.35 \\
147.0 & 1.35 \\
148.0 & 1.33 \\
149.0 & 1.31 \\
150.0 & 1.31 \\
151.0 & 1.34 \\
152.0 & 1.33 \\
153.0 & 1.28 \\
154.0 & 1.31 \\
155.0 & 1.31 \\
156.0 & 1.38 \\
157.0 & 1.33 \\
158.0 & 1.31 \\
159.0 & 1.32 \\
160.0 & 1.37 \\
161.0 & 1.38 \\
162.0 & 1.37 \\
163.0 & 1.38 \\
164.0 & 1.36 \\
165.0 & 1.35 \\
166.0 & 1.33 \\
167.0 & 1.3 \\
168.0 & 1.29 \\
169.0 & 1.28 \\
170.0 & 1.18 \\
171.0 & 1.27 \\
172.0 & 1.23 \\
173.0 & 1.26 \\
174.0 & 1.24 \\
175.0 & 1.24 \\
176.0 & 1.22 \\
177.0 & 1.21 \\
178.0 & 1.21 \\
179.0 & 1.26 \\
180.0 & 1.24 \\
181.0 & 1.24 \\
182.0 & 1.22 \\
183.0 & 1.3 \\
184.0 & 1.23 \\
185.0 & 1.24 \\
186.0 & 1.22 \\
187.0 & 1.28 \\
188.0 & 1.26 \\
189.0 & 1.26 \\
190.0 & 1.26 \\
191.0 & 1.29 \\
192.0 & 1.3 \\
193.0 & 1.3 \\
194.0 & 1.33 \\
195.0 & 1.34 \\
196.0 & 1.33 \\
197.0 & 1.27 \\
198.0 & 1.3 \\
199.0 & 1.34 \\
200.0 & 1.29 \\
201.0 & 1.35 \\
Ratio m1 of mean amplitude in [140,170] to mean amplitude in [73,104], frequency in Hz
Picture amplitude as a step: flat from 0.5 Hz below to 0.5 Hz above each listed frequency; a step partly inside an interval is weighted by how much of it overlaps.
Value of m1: 1.70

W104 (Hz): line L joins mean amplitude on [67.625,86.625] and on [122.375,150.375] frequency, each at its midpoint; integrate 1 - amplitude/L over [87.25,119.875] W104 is 5.03 Hz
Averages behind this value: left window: 0.888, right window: 1.32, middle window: 0.922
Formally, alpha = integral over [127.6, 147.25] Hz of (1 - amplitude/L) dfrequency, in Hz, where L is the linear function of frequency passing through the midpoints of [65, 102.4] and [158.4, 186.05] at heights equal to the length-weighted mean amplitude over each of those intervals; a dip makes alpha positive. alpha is -3.97 Hz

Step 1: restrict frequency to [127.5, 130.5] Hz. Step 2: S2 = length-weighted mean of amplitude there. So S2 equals 1.31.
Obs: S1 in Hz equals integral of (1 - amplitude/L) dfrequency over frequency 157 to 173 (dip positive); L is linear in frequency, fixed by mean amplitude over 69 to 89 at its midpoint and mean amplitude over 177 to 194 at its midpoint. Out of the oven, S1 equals -1.9 Hz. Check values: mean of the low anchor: 0.844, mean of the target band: 1.31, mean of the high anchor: 1.26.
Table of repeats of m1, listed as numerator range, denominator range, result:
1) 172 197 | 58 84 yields 1.22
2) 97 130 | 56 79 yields 0.99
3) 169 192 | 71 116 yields 1.43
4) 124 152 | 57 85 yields 1.29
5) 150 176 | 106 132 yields 1.10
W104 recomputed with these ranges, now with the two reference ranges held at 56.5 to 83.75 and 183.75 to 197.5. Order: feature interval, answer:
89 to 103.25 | 4.2 Hz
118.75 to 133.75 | -1.7 Hz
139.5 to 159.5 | -2.2 Hz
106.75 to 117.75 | 0.4 Hz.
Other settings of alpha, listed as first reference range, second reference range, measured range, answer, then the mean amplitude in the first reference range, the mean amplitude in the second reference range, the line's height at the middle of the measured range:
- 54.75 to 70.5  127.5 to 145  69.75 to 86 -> 4.86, 1.21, 1.33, 1.24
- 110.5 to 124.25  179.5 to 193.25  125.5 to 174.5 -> -4.49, 1.17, 1.26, 1.21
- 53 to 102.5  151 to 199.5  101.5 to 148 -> -4.18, 0.945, 1.29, 1.11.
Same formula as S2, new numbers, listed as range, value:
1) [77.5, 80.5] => 0.817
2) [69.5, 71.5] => 1.07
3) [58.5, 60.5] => 1.26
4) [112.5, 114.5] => 1.11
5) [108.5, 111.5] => 1.07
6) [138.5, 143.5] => 1.34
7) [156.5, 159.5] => 1.32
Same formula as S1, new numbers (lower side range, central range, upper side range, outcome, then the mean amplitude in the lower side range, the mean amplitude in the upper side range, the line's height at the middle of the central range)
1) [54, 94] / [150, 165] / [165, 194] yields -1.78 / 0.967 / 1.26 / 1.2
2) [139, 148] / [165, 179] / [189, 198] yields 0.69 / 1.34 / 1.3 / 1.32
